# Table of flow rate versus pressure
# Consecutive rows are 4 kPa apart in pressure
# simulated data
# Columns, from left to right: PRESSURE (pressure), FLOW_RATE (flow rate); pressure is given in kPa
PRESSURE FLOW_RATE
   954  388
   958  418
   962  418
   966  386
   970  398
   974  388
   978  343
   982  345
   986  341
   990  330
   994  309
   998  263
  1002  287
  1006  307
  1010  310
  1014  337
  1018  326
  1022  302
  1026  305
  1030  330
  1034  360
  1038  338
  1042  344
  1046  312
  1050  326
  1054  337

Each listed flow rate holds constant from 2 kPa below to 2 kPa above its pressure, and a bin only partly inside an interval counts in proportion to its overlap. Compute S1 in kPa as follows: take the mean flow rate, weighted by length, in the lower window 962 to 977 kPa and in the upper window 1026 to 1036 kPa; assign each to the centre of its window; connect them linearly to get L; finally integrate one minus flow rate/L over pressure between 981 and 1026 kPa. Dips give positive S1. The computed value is 5.96 kPa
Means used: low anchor 391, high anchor 337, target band 313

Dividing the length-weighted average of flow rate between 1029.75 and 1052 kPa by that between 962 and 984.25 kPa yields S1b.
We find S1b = 0.89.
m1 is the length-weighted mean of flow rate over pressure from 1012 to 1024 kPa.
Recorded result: 322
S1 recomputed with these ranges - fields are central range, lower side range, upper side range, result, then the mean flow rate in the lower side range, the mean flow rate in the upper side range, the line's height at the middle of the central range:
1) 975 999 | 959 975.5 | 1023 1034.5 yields 3.1 kPa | 399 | 325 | 375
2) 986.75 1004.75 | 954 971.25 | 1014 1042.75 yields 3.2 kPa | 403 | 329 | 366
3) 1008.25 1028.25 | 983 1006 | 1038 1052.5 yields 0.1 kPa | 308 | 329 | 318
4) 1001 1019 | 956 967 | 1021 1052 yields 2.1 kPa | 409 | 328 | 357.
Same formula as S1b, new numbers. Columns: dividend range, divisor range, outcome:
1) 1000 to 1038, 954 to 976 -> 0.80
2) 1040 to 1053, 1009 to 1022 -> 1.02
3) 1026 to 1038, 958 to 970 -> 0.83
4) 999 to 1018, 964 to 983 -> 0.83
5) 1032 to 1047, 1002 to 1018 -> 1.08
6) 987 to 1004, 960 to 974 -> 0.75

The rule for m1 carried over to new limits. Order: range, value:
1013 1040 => 328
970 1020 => 327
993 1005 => 286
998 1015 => 303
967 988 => 364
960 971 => 401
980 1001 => 316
